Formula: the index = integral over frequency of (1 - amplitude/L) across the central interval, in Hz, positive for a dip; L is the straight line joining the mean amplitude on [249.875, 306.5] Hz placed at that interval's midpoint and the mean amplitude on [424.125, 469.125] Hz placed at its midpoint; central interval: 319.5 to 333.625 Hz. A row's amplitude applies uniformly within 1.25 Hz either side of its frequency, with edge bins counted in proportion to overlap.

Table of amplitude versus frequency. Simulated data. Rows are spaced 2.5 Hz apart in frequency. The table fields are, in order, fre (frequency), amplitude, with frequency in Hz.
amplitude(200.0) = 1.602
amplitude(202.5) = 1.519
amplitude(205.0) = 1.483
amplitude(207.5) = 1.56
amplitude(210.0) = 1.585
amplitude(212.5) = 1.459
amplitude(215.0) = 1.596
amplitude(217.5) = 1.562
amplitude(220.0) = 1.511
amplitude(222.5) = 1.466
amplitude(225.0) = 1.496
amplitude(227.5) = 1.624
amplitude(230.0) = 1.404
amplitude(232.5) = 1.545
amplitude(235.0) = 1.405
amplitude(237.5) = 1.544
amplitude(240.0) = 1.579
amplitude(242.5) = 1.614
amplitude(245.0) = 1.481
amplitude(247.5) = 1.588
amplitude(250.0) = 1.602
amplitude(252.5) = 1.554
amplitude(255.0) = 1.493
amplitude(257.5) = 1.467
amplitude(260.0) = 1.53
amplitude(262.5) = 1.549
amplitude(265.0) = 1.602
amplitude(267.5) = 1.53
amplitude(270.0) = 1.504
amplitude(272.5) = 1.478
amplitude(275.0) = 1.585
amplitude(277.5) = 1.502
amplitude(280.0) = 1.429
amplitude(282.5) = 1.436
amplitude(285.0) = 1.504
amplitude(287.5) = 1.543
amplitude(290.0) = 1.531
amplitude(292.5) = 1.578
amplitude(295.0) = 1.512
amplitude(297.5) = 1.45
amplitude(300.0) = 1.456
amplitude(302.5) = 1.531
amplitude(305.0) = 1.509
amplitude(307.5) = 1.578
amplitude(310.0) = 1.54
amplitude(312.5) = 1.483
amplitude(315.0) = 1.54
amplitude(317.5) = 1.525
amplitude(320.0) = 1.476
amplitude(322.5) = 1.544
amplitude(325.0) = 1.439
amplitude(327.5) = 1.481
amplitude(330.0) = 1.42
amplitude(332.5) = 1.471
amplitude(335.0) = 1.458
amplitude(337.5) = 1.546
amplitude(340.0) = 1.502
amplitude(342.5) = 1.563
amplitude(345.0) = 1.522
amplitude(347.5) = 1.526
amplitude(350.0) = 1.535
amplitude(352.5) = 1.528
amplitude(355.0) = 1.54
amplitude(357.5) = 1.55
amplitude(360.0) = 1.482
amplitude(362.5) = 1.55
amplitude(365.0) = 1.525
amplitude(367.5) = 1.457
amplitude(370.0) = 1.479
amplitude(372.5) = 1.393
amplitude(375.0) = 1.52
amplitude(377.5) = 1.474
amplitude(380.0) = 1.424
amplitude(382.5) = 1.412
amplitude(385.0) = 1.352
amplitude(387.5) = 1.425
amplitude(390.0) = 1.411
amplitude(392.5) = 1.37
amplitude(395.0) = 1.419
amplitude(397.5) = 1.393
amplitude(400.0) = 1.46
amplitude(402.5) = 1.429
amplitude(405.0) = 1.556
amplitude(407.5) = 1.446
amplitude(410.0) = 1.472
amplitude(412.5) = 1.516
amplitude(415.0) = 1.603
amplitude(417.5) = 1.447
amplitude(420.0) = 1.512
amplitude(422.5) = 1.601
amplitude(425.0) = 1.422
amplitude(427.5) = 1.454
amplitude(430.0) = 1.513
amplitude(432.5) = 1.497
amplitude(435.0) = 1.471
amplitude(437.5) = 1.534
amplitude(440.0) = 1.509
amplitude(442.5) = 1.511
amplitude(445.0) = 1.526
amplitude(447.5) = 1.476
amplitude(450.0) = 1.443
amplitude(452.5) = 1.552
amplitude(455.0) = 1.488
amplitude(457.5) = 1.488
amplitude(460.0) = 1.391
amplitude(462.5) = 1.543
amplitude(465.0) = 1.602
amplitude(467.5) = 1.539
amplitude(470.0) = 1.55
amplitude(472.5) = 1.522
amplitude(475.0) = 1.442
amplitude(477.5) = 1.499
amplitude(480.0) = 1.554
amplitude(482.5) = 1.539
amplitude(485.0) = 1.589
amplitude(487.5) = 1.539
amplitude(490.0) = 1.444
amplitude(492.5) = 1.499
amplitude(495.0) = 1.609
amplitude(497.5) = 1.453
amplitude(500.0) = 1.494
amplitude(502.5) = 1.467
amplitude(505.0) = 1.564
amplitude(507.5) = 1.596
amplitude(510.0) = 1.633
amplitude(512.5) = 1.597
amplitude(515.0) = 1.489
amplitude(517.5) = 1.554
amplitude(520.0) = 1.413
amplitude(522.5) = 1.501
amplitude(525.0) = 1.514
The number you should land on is 0.4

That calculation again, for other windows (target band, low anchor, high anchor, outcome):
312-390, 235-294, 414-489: 1.71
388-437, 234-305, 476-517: 1.81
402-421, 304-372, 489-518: 0.24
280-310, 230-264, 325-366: 0.22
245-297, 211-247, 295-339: -0.46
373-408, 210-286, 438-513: 2.02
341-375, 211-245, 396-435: -0.31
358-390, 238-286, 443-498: 1.31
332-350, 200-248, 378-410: -0.70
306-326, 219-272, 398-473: 0.02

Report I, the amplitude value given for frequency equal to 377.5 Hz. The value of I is 1.474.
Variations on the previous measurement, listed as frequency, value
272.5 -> 1.478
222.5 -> 1.466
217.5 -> 1.562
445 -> 1.526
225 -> 1.496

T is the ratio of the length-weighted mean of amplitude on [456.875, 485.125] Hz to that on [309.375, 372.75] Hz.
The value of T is 1.01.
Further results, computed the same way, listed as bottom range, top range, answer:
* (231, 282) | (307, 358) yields 0.99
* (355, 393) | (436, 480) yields 1.03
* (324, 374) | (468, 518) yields 1.02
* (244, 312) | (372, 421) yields 0.96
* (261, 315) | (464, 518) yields 1.01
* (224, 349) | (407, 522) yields 1.00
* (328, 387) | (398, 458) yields 1.01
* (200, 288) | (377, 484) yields 0.97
